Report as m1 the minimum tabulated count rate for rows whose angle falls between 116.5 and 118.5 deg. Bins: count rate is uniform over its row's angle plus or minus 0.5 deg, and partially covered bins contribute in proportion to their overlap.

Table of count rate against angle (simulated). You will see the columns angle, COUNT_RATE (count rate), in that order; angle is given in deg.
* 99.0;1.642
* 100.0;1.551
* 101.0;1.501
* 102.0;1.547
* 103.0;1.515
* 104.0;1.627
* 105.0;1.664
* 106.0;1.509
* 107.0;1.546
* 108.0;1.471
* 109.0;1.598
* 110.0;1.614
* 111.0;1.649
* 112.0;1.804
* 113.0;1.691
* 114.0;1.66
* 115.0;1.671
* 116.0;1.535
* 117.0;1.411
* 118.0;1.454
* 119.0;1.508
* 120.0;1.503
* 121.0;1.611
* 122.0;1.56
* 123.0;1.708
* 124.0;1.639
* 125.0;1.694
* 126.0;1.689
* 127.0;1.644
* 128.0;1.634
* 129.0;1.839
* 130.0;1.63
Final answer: 1.411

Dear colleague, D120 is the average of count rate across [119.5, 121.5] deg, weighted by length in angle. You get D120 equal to 1.56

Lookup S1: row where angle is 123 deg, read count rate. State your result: 1.708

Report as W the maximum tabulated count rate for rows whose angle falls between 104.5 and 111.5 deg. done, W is 1.664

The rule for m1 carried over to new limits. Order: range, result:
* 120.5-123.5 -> 1.56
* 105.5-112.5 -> 1.471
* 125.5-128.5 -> 1.634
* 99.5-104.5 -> 1.501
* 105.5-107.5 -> 1.509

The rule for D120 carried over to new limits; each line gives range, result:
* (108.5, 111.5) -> 1.62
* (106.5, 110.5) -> 1.56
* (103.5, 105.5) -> 1.65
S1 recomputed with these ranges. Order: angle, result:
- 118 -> 1.454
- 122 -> 1.56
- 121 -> 1.611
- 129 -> 1.839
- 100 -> 1.551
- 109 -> 1.598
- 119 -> 1.508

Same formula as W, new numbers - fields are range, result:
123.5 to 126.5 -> 1.694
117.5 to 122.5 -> 1.611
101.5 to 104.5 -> 1.627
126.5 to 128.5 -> 1.644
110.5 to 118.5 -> 1.804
